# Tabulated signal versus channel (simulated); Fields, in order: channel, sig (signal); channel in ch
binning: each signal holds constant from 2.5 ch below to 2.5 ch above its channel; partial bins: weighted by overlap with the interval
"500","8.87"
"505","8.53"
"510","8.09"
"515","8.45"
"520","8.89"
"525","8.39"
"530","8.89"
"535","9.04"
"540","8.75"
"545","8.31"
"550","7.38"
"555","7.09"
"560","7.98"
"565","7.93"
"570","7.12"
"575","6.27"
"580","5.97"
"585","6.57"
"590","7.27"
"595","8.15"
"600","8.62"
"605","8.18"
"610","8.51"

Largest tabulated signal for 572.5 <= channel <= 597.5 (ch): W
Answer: 8.15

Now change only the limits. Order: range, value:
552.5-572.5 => 7.98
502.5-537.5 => 9.04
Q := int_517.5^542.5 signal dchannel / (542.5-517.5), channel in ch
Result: 8.79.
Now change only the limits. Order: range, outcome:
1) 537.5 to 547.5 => 8.53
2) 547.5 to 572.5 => 7.5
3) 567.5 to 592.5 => 6.64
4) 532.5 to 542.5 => 8.89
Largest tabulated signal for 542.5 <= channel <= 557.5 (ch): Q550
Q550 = 8.31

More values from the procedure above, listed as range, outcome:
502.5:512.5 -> 8.53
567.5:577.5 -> 7.12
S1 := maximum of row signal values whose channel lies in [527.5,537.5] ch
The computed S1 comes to 9.04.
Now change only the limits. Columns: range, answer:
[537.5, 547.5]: 8.75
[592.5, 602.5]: 8.62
